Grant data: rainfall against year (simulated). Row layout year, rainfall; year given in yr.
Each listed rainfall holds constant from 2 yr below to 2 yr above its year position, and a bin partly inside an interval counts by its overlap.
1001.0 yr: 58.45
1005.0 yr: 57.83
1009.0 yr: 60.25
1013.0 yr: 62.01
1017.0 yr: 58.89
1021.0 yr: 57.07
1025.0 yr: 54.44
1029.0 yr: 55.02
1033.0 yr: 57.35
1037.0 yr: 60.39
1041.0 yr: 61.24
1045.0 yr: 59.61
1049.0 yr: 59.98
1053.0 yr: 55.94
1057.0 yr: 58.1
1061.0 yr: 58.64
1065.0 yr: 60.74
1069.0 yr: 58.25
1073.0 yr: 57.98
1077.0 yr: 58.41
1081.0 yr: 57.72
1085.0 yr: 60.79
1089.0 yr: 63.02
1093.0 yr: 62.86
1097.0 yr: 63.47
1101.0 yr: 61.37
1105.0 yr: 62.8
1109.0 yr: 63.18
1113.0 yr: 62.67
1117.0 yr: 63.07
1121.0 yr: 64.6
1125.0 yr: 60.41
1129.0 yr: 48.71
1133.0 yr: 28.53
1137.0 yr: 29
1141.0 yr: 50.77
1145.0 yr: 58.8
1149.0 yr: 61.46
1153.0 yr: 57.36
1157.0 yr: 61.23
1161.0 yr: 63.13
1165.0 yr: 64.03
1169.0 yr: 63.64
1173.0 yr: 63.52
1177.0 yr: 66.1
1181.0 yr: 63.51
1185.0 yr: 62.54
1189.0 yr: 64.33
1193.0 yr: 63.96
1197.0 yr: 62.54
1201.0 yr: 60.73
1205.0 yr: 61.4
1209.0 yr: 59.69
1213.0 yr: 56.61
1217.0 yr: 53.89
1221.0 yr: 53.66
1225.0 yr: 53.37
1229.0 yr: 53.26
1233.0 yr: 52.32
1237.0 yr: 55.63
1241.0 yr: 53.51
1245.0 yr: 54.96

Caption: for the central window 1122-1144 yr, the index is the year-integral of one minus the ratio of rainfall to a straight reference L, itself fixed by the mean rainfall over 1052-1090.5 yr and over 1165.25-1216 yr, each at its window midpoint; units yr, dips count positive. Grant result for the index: 5.6 yr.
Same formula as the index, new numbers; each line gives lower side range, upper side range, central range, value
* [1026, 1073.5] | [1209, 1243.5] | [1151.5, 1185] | -4.3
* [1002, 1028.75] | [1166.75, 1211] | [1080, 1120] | -1.2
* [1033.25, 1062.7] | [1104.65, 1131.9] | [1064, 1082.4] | 0.2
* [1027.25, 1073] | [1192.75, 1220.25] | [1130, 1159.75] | 4.6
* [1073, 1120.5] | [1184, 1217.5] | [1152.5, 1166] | -0.1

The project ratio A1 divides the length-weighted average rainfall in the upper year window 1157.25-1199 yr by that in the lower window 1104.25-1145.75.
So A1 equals 1.19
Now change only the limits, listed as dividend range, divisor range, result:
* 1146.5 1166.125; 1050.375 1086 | 1.05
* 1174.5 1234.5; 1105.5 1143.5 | 1.12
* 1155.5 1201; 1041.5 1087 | 1.08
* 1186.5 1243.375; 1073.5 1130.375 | 0.94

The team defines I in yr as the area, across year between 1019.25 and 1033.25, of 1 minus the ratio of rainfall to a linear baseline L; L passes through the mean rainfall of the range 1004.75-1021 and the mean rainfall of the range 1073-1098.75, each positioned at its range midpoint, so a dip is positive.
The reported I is 0.9 yr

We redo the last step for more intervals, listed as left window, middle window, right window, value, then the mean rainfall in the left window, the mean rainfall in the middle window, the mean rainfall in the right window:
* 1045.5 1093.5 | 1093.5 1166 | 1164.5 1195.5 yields 5.7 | 59.3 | 56.9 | 63.9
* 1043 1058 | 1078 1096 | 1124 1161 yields -1.8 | 58.4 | 61.1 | 51.1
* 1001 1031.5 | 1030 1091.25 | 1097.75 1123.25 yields 1.2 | 58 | 59.2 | 62.9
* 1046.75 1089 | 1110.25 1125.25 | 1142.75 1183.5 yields -0.6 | 58.9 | 63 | 62.2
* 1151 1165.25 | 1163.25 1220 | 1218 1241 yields -4.0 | 61.1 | 61.7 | 53.6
